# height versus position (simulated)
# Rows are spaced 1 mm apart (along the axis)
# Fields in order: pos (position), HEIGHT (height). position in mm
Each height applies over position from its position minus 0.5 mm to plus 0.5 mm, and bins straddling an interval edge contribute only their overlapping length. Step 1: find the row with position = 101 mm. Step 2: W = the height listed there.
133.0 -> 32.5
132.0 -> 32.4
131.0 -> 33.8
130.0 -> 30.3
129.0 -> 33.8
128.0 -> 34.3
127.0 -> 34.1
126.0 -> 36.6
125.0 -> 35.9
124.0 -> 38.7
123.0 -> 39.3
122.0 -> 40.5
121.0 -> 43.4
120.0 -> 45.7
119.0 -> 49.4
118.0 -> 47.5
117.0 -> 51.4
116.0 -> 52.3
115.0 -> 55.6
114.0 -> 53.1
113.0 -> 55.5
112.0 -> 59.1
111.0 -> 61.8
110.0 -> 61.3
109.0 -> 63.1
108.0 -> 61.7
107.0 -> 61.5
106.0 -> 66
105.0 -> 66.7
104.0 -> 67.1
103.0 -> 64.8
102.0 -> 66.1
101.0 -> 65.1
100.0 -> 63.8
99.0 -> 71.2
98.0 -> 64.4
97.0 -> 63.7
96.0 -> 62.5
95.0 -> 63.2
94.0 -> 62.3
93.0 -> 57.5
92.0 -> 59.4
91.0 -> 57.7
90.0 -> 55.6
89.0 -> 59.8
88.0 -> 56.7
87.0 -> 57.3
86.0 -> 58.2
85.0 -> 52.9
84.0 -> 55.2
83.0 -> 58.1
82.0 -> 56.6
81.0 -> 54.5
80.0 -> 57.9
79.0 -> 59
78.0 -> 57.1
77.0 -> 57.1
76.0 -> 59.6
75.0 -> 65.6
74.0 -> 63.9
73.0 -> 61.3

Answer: 65.1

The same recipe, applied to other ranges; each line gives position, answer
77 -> 57.1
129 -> 33.8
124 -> 38.7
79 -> 59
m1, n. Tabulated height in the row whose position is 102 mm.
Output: 66.1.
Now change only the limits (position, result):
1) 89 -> 59.8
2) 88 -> 56.7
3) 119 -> 49.4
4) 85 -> 52.9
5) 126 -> 36.6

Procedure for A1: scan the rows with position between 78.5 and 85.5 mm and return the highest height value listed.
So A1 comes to 59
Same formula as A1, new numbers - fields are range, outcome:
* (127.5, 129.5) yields 34.3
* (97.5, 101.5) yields 71.2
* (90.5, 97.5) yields 63.7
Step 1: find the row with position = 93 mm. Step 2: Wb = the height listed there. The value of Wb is 57.5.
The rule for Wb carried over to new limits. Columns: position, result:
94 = 62.3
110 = 61.3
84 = 55.2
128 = 34.3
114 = 53.1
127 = 34.1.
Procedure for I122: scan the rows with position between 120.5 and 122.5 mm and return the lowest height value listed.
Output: 40.5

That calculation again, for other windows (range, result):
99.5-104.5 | 63.8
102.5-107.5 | 61.5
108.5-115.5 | 53.1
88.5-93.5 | 55.6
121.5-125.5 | 35.9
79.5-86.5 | 52.9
